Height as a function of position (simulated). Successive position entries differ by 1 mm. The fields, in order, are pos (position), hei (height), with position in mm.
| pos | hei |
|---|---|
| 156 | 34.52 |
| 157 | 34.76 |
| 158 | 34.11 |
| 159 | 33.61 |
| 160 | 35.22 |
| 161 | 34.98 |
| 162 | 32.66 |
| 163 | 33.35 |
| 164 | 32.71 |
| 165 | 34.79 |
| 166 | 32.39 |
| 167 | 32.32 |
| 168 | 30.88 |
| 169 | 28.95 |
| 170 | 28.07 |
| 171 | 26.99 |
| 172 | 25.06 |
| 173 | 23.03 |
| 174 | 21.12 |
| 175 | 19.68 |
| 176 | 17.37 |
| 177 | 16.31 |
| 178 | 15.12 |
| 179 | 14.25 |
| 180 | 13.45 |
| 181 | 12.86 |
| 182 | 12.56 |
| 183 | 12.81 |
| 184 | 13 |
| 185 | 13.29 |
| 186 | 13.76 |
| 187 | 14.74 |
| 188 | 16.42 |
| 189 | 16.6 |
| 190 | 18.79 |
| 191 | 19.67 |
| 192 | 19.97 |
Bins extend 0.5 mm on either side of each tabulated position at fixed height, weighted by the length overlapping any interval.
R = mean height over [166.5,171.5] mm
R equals 29.4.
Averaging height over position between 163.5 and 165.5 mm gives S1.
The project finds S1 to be 33.8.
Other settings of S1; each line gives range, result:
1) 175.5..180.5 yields 15.3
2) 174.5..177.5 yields 17.8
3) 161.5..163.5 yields 33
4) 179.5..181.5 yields 13.2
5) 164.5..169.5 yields 31.9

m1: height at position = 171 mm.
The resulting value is 26.99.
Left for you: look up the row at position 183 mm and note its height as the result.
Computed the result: 12.81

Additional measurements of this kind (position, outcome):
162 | 32.66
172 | 25.06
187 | 14.74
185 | 13.29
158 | 34.11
